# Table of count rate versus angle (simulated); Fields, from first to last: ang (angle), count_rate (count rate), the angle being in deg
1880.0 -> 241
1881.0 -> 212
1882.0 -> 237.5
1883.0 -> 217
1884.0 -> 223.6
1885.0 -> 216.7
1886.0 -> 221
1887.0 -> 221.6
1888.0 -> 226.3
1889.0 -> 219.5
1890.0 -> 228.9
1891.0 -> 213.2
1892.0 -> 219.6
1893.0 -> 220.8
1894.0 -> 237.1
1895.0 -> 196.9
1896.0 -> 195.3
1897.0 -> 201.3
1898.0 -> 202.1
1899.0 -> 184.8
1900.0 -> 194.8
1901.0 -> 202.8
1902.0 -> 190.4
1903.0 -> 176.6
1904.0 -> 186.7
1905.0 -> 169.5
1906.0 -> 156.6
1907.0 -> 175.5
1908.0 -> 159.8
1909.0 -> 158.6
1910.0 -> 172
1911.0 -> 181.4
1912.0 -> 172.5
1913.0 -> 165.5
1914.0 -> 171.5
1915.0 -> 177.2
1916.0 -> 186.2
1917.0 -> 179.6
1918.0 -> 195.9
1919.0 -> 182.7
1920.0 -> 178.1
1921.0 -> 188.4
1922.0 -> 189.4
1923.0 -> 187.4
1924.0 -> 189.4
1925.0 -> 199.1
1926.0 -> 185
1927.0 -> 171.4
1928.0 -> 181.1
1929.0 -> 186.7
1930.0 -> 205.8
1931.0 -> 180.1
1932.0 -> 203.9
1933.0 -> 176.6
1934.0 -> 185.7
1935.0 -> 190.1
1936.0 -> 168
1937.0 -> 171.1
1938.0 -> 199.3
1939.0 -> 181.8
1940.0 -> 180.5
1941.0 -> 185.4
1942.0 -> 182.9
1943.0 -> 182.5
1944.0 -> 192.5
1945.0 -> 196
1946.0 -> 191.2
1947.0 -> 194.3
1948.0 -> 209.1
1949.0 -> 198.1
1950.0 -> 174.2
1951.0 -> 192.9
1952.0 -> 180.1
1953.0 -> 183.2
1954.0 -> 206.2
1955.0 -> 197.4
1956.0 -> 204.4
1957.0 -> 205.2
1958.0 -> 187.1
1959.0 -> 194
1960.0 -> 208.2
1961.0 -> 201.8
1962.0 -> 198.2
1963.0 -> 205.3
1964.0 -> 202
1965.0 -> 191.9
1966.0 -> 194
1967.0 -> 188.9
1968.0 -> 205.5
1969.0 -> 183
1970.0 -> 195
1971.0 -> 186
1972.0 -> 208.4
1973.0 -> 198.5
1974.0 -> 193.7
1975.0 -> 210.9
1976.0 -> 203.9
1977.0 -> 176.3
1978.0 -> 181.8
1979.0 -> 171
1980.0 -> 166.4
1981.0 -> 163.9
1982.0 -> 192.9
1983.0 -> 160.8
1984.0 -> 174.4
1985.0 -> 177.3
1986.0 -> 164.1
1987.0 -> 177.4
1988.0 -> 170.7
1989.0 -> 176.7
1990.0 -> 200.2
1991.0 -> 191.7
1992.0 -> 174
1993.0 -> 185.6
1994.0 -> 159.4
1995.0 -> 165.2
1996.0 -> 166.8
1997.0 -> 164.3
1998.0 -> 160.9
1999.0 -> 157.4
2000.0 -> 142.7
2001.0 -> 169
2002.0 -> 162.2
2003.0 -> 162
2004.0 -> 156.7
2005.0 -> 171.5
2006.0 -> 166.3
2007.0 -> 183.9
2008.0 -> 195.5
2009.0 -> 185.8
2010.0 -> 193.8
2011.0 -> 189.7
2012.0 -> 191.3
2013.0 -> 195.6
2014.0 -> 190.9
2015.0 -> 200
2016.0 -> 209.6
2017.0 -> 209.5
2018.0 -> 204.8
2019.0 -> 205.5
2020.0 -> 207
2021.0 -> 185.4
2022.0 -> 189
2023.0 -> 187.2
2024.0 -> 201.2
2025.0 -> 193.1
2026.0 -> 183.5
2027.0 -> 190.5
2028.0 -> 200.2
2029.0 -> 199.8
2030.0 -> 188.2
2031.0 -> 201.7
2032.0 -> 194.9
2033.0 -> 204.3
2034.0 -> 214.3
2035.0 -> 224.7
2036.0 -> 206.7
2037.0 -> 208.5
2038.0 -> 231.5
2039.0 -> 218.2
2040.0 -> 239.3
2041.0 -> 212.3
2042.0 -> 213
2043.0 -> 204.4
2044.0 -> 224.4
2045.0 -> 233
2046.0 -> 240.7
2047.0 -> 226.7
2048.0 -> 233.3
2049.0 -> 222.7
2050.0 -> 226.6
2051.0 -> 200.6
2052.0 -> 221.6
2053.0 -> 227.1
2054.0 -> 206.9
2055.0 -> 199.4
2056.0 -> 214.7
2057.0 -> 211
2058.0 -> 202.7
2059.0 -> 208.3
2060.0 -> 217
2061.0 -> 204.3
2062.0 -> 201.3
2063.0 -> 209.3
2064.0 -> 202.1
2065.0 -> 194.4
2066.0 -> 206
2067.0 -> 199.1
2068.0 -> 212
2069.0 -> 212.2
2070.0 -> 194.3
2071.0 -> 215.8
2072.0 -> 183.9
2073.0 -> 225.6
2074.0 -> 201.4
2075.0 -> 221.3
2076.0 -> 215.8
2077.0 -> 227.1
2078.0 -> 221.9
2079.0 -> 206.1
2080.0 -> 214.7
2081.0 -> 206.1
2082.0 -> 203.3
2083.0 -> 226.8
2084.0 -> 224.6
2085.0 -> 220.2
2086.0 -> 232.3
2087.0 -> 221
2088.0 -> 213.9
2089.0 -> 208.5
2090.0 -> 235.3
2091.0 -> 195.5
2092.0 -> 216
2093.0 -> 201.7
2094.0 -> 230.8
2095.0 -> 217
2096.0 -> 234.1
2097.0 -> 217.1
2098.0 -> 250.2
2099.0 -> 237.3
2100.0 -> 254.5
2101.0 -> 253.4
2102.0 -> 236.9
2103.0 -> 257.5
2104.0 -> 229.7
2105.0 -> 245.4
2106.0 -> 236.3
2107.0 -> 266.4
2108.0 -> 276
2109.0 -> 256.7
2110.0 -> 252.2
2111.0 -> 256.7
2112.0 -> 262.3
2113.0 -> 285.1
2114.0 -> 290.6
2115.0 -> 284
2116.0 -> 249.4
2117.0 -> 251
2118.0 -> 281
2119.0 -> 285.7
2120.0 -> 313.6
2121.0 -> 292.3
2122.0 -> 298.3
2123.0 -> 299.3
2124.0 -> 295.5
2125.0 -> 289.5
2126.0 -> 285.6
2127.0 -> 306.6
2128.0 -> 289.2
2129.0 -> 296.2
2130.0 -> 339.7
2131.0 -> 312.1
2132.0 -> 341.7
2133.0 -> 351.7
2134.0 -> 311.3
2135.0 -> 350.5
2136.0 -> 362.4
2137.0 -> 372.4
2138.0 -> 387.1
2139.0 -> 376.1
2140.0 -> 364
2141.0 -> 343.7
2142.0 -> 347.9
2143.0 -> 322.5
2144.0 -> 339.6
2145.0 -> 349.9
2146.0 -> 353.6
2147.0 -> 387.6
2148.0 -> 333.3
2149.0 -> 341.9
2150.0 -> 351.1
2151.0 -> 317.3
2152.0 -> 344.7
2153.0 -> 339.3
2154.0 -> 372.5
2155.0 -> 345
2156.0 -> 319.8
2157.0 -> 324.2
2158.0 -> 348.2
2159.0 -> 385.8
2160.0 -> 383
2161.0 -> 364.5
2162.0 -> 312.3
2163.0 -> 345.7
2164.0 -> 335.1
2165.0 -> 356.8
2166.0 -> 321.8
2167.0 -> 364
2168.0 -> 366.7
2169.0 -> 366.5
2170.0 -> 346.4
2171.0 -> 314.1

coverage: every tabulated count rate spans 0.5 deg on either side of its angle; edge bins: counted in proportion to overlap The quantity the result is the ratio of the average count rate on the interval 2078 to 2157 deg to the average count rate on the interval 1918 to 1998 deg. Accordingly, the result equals 1.5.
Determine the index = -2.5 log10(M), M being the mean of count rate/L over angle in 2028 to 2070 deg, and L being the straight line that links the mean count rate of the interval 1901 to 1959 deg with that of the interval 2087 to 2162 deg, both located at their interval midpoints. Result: 0.19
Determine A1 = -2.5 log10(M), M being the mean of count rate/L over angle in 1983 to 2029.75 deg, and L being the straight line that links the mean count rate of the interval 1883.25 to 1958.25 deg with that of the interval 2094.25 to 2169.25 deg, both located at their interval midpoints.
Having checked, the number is 0.30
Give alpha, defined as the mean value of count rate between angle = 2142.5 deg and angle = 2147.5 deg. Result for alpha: 351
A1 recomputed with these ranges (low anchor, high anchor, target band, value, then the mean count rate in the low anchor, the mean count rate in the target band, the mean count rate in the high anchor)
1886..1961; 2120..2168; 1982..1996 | 0.31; 191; 176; 338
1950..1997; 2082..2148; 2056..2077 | 0.20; 187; 208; 281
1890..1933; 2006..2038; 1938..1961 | -0.01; 188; 193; 198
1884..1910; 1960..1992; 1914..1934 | 0.05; 199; 186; 188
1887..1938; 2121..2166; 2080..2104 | 0.33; 189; 226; 338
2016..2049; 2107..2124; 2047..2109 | 0.12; 209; 220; 277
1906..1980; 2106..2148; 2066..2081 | 0.29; 188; 210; 311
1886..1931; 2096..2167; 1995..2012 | 0.38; 191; 171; 310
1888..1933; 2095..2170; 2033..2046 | 0.19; 189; 219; 311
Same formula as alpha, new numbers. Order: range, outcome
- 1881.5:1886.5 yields 223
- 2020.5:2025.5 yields 191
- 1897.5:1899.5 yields 193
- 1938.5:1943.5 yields 183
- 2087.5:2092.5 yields 214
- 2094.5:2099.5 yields 231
